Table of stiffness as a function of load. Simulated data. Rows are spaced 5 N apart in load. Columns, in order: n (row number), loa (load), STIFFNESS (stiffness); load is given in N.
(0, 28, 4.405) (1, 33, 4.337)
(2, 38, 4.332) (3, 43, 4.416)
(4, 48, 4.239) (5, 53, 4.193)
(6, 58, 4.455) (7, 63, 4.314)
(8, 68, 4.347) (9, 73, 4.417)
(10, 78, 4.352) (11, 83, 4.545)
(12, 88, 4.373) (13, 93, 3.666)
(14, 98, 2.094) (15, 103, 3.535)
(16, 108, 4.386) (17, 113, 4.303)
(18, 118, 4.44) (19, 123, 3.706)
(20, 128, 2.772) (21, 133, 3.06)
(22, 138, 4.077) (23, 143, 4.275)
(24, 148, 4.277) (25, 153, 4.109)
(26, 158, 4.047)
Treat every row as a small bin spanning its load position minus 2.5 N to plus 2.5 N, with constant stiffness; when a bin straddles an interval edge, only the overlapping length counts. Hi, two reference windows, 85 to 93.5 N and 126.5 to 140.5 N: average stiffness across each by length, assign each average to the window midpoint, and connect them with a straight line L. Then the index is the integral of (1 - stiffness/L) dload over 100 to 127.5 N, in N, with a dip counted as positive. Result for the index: -1.9 N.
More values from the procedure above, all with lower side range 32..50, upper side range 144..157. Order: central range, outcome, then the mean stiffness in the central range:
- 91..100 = 2.9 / 2.88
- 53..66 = -0.1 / 4.35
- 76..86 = -0.4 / 4.45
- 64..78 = -0.3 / 4.37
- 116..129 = 1.6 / 3.71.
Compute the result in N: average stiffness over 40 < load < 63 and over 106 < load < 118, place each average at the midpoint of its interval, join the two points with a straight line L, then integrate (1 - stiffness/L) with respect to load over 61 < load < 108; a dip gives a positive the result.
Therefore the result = 4.0 N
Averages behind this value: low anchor 4.32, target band 3.98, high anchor 4.36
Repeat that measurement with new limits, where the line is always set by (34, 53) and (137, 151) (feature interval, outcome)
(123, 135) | 3.29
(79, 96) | 0.50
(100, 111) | 0.94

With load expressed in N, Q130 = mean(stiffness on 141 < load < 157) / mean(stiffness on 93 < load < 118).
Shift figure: 1.14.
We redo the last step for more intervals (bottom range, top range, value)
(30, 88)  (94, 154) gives 0.86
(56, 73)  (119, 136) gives 0.76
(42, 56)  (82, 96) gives 0.95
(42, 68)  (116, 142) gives 0.84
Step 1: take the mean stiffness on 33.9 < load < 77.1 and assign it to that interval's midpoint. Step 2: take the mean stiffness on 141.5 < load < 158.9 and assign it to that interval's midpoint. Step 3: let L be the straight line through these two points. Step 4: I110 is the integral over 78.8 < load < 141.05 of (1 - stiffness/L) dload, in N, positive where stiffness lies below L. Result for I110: 7.1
